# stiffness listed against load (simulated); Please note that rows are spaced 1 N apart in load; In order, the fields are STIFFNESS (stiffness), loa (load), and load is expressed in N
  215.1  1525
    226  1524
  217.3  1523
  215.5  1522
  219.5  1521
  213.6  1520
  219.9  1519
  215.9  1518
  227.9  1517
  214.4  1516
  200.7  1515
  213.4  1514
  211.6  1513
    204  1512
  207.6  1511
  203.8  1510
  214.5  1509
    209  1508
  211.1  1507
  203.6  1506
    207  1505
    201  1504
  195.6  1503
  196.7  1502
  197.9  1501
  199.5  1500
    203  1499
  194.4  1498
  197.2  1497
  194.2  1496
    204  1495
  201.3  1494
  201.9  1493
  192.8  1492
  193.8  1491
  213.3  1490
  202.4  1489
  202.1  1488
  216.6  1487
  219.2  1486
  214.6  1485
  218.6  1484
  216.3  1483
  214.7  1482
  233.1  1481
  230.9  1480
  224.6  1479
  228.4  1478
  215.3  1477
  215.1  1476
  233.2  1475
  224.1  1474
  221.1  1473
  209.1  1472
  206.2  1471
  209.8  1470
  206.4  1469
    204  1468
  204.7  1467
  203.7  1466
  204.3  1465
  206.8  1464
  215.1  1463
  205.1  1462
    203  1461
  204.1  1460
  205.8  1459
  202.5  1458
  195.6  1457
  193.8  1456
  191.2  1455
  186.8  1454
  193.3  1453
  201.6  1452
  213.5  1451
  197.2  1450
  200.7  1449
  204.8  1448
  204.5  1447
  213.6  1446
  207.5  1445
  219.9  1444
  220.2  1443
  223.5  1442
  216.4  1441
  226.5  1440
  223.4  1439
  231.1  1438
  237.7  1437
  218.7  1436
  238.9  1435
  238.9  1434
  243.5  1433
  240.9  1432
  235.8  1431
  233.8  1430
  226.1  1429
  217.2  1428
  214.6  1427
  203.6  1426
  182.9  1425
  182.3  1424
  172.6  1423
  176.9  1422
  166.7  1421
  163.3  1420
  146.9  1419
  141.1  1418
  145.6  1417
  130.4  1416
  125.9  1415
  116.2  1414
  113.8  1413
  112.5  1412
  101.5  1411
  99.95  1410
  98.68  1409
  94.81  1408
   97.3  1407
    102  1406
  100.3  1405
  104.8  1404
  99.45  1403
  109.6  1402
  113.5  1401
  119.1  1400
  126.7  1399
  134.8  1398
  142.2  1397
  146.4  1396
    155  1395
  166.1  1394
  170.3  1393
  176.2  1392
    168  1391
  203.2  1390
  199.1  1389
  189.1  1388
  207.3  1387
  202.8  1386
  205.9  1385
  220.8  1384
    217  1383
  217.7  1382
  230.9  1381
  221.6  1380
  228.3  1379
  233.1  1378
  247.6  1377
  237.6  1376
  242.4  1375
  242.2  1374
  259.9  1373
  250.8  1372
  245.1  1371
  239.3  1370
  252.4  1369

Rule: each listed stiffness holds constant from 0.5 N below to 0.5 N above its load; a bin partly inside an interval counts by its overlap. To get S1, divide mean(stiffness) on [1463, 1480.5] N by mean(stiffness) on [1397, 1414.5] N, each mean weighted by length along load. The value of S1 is 1.96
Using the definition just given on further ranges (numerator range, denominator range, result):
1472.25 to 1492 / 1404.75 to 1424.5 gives 1.67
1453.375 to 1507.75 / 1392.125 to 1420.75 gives 1.65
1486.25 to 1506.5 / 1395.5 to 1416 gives 1.77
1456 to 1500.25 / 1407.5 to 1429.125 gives 1.39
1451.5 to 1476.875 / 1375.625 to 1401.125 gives 1.09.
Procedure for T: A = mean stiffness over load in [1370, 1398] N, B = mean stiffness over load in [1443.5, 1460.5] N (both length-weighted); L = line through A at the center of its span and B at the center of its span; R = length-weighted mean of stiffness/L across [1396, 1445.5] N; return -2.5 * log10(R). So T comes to 0.21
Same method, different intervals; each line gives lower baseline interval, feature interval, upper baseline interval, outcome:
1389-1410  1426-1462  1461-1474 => -0.187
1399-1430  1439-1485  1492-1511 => -0.210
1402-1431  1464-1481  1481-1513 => -0.150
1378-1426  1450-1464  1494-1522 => -0.107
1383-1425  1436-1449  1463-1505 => -0.232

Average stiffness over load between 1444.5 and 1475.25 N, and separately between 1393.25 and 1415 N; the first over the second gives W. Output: 1.74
